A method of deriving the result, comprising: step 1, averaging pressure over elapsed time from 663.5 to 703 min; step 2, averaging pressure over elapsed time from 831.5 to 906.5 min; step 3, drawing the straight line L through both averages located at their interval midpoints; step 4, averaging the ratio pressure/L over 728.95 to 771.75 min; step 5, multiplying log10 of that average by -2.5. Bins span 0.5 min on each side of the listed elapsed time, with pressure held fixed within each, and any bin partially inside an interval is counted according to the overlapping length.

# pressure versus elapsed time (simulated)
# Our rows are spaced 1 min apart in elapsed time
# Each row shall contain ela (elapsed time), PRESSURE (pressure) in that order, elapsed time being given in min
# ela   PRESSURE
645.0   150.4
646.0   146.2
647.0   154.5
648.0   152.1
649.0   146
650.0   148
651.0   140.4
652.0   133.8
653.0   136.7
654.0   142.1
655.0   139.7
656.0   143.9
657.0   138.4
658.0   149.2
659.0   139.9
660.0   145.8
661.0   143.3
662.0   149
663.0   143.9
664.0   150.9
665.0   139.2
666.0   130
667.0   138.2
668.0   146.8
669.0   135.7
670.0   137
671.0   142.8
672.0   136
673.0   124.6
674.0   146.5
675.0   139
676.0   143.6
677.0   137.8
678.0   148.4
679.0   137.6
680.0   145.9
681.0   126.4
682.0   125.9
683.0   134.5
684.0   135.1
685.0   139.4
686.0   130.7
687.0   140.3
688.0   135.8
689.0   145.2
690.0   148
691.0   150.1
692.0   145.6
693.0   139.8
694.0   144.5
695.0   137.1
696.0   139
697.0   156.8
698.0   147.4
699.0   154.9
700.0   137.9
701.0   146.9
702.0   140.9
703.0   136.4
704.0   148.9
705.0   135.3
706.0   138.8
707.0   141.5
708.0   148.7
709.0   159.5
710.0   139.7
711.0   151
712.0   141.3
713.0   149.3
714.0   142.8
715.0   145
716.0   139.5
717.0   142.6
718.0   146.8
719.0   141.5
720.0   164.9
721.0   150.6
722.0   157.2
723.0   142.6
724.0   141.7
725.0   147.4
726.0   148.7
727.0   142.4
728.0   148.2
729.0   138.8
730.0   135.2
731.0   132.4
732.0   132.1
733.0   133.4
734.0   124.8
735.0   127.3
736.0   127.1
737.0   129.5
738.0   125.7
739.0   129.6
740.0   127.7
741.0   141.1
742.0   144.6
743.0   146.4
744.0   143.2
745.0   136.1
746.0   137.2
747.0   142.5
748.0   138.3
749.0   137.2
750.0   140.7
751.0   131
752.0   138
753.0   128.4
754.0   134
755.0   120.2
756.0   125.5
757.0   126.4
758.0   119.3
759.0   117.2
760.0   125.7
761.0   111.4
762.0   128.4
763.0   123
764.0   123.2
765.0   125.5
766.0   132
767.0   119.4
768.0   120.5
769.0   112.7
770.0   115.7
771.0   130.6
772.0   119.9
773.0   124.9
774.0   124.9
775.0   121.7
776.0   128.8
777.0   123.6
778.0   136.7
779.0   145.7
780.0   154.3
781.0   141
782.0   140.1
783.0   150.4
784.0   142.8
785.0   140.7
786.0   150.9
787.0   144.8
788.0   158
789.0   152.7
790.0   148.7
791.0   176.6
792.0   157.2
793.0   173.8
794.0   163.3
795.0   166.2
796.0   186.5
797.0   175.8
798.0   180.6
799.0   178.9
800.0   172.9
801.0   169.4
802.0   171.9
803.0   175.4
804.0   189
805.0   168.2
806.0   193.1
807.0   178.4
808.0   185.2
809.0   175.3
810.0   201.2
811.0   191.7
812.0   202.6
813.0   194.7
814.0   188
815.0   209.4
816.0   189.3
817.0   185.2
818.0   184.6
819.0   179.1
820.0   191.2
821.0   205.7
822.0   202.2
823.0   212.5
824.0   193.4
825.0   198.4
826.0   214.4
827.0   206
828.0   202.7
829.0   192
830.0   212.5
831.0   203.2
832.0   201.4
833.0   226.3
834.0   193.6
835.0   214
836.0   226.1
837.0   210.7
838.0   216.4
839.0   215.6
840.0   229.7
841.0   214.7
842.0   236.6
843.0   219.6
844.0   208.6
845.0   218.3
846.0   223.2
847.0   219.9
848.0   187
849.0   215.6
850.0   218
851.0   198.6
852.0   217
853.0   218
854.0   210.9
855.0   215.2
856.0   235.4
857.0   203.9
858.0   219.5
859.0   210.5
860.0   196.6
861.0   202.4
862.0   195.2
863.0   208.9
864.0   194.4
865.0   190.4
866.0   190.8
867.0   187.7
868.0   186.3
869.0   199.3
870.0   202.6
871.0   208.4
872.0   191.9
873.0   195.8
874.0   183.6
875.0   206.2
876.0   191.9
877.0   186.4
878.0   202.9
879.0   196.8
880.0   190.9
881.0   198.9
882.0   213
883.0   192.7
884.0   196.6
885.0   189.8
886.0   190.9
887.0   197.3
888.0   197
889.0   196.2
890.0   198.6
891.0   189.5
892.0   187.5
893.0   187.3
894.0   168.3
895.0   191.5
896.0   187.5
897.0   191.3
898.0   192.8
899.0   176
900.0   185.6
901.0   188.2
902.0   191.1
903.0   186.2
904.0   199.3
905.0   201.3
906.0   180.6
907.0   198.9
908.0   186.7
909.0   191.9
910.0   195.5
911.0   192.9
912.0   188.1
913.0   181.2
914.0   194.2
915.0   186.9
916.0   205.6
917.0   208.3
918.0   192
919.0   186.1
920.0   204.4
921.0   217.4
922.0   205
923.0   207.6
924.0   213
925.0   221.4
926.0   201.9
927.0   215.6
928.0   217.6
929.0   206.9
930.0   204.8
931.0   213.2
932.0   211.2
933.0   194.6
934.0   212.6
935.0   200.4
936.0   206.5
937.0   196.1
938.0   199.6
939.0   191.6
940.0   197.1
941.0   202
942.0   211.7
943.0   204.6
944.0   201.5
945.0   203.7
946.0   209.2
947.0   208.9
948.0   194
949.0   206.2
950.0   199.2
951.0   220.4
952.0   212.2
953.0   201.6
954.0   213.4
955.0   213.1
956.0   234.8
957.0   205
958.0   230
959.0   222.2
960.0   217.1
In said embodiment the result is 0.24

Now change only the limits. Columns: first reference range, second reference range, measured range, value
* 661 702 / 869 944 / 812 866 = -0.15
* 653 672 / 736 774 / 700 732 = -0.08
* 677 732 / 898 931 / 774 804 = 0.06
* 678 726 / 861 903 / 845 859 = -0.16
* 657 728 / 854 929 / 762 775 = 0.31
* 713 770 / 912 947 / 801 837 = -0.20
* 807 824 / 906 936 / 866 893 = 0.02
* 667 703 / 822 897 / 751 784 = 0.31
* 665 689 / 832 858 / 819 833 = 0.02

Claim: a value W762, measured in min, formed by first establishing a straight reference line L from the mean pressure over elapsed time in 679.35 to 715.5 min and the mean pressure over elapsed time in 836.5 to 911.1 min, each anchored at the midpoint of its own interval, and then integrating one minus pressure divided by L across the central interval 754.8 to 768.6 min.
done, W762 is 3.4 min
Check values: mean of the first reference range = 142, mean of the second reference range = 200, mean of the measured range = 123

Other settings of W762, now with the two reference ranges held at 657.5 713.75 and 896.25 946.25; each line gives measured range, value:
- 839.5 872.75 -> -4.5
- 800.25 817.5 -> -1.4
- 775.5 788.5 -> 1.8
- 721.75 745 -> 2.4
